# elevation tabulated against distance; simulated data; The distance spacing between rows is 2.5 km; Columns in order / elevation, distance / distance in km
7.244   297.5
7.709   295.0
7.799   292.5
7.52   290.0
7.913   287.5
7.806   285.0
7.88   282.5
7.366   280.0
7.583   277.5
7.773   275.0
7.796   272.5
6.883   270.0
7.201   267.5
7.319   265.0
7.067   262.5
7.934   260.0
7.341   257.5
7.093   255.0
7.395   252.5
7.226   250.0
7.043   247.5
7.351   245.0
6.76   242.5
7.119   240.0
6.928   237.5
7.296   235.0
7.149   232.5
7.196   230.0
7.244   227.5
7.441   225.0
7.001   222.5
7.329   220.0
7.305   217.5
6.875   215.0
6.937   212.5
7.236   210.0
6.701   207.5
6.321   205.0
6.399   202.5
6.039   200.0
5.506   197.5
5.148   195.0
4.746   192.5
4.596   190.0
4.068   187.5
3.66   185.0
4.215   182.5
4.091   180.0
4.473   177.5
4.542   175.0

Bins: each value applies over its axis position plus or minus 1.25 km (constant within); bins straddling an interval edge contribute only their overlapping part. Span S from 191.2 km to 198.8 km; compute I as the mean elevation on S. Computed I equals 5.14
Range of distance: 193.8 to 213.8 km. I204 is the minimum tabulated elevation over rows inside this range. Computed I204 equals 5.148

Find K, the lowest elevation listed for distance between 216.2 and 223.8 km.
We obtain 7.001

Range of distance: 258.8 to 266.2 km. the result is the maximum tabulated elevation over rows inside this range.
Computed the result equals 7.934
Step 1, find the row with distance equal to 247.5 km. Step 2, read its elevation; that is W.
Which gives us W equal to 7.043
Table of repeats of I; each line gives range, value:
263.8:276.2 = 7.39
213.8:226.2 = 7.19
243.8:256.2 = 7.22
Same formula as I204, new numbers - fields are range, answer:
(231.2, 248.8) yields 6.76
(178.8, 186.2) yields 3.66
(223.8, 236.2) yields 7.149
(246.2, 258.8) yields 7.043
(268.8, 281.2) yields 6.883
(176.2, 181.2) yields 4.091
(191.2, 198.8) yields 4.746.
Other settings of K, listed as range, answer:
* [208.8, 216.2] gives 6.875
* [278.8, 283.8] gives 7.366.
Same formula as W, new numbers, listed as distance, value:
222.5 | 7.001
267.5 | 7.201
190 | 4.596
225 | 7.441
